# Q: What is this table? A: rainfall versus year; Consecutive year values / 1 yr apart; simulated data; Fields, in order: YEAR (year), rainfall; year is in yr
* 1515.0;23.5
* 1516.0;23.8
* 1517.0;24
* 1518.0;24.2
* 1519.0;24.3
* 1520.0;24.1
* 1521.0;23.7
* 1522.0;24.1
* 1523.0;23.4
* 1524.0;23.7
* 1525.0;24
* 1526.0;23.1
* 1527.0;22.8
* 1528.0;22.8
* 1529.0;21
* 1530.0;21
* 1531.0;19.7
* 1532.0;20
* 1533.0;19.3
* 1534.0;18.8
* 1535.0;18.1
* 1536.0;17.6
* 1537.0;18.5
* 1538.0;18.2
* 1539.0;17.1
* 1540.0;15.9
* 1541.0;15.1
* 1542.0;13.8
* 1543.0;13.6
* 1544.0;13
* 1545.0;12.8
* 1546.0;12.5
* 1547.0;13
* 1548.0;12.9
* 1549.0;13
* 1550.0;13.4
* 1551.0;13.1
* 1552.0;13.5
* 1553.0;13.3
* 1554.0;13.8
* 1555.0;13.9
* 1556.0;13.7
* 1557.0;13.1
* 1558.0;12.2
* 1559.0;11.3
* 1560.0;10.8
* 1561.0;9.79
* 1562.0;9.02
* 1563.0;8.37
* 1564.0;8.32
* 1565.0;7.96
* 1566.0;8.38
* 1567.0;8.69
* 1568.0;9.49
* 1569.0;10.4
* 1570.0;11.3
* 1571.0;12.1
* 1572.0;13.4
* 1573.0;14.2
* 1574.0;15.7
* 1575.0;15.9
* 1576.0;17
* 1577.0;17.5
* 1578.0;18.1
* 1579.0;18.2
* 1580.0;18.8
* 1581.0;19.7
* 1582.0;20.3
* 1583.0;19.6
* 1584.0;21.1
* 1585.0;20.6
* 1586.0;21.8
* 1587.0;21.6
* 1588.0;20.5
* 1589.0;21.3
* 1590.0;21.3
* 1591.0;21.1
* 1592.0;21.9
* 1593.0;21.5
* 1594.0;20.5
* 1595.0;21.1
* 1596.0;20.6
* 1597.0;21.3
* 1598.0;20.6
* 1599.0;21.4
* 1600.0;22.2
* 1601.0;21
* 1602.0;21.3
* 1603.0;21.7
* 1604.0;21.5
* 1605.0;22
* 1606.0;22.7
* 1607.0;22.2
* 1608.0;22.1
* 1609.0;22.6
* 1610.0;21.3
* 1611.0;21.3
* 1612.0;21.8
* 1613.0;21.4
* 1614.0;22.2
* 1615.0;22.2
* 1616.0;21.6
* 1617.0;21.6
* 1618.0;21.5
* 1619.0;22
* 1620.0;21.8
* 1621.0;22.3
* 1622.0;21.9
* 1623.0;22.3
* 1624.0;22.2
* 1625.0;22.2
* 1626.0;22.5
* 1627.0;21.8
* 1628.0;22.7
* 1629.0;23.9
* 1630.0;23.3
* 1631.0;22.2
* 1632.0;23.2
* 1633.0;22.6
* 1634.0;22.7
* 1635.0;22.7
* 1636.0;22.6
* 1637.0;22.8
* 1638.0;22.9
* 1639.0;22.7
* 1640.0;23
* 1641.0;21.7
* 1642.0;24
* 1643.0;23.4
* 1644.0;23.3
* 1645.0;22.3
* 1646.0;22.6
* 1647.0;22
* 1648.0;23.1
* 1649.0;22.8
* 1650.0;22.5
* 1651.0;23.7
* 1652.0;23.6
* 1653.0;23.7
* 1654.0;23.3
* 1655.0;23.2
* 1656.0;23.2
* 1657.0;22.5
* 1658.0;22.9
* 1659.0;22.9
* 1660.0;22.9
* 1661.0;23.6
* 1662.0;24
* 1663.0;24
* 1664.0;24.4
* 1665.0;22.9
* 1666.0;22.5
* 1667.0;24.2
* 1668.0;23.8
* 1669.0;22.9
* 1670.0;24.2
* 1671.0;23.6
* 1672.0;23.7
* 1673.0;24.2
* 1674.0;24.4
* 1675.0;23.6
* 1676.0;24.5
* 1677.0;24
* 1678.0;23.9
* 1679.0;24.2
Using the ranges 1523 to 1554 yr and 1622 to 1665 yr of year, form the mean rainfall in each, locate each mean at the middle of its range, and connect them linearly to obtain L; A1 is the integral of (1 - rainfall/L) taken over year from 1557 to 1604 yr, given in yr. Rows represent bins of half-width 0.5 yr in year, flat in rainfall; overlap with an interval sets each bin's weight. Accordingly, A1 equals 6.9 yr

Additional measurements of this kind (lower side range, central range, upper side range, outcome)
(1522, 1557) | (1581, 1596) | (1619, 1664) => -0.83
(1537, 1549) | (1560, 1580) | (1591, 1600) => 6.26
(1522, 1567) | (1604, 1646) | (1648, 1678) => -2.95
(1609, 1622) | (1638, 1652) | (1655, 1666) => -0.07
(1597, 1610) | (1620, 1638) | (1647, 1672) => -0.08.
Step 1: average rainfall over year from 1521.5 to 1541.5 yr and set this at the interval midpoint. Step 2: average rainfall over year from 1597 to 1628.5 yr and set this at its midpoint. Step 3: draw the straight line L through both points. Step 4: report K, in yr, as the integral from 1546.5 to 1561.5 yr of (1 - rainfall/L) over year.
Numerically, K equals 5.8 yr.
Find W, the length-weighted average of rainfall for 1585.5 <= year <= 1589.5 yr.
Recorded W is 21.3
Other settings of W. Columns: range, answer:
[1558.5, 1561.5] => 10.6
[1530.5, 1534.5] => 19.5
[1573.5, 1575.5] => 15.8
